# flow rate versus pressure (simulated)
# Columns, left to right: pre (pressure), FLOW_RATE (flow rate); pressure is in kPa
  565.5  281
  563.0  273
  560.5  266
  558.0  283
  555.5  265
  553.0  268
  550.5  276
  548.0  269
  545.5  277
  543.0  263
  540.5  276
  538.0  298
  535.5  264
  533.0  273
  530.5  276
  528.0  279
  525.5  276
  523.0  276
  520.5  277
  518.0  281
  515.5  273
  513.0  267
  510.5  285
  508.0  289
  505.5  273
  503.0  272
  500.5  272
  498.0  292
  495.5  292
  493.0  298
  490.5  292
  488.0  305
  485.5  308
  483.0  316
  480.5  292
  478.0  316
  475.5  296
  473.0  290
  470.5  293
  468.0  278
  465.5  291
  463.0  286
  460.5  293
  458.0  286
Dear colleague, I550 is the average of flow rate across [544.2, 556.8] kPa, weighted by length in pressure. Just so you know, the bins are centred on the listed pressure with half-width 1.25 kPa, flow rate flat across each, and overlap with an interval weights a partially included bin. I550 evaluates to 271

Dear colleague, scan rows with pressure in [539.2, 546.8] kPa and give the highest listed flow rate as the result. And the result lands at 277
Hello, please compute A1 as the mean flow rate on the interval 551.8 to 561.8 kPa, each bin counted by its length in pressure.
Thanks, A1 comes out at 271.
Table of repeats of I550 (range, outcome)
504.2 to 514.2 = 279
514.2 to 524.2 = 277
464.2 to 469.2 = 285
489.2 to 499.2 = 294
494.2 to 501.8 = 285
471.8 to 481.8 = 299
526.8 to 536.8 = 273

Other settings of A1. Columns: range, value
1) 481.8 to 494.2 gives 304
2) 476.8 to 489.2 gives 307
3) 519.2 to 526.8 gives 276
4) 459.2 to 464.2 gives 290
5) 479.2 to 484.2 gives 304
